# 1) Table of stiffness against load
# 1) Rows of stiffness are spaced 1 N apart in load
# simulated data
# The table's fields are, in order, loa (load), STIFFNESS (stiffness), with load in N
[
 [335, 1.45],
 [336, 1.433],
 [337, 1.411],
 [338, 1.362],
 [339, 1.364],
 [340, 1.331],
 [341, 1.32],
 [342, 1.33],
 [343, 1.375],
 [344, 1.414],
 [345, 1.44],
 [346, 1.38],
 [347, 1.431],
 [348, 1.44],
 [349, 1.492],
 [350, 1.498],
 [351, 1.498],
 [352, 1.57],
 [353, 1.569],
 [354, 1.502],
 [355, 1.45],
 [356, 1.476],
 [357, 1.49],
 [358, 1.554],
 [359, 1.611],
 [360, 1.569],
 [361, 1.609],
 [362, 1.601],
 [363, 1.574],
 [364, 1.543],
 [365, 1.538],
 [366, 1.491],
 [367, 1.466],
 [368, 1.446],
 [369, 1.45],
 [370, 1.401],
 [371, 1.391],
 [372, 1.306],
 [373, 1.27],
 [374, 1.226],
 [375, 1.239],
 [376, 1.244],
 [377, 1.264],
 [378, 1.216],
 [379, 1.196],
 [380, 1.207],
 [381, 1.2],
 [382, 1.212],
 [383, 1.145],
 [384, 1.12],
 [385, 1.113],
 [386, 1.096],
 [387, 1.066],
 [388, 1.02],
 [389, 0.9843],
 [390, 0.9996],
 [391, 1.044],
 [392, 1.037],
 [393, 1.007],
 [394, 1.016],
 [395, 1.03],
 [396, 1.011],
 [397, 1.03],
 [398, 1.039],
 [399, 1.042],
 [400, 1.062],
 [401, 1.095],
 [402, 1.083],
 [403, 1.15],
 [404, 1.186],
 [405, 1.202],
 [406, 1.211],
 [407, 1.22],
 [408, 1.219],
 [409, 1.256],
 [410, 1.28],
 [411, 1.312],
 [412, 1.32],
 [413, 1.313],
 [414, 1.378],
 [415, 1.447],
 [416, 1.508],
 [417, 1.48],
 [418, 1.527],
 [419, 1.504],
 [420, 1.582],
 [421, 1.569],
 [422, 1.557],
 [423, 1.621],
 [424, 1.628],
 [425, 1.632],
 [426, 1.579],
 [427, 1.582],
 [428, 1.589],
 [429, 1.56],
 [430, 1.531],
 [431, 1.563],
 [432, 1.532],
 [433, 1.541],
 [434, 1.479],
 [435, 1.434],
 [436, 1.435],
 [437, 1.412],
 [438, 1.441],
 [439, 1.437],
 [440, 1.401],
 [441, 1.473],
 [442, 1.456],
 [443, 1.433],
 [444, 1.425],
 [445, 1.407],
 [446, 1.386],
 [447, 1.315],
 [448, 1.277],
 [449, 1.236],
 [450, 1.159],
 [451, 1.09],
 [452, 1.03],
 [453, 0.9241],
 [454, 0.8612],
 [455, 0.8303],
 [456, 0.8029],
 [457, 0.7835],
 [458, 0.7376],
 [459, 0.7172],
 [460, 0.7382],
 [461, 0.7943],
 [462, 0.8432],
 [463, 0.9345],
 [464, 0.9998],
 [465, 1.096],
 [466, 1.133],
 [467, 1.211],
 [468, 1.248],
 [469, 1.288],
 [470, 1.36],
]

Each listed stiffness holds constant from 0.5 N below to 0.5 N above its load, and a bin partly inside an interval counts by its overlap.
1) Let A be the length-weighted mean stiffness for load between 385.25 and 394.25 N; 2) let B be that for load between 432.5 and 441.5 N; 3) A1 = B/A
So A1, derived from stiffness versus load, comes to 1.40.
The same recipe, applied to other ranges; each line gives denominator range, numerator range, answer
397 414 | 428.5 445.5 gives 1.24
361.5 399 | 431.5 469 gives 0.96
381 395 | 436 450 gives 1.30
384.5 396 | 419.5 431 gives 1.53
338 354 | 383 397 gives 0.73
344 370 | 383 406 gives 0.71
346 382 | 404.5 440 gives 1.02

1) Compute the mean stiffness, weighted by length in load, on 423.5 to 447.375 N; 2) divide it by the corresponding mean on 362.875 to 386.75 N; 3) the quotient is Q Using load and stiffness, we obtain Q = 1.14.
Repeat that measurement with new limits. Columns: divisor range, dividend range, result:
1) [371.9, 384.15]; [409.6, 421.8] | 1.18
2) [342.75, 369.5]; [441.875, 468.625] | 0.71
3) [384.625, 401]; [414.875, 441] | 1.47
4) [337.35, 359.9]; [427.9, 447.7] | 1.00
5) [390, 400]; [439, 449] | 1.35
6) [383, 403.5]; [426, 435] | 1.46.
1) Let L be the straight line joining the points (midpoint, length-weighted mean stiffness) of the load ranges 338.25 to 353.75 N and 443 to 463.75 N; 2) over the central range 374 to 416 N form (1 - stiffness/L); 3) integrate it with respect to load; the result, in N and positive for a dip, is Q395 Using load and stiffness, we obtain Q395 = 2.8 N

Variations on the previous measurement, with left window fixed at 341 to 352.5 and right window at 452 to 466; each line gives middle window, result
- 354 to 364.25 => -1.3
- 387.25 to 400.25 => 1.9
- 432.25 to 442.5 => -5.0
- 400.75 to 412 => -0.7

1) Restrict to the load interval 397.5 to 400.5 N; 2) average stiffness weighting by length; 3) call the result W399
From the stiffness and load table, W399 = 1.05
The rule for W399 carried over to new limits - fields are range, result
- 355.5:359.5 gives 1.53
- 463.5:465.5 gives 1.05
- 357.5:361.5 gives 1.59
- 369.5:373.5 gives 1.34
